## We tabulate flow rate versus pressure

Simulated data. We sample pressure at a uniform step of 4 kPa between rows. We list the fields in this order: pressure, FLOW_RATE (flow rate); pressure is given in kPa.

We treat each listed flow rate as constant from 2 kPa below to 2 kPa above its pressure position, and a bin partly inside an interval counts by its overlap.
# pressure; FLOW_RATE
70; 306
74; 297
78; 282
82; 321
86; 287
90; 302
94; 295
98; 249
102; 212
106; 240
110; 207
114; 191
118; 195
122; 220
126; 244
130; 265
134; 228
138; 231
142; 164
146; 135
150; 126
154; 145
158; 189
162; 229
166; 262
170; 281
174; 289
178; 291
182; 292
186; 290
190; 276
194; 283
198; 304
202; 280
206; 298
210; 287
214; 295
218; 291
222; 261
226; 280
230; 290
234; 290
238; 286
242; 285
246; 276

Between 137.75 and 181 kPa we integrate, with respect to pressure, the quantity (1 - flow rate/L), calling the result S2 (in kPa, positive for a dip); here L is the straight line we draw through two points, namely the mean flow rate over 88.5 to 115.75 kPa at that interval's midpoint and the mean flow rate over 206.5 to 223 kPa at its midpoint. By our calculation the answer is 8.4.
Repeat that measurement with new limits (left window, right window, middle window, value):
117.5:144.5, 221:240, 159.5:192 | -3.4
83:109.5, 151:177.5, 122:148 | 3.6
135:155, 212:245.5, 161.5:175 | -4.7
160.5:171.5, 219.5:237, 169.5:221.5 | -3.9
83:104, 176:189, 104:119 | 3.6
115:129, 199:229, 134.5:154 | 5.7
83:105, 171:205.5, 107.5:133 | 5.0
